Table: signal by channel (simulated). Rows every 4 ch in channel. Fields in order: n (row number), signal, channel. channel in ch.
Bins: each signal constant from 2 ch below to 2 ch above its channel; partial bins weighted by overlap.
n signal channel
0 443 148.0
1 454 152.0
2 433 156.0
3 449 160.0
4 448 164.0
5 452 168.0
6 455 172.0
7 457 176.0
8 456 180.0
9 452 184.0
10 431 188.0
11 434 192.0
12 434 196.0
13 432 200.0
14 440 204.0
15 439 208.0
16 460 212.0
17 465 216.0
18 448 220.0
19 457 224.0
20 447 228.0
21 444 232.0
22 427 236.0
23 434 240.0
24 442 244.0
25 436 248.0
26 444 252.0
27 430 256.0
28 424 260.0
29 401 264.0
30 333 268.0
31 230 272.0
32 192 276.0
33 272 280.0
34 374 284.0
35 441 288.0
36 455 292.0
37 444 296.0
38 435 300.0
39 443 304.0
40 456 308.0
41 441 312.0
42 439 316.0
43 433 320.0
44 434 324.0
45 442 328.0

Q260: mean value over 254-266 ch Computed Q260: 418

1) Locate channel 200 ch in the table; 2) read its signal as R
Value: 432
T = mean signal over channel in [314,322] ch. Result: 436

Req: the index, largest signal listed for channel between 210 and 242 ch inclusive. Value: 465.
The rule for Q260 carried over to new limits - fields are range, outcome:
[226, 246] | 439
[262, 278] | 289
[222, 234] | 449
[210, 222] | 458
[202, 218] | 451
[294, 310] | 444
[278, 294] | 386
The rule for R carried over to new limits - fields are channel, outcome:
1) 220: 448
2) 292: 455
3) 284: 374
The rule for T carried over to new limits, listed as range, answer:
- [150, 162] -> 445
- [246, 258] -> 437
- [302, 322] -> 442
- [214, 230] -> 454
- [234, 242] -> 430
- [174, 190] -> 449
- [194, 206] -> 435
